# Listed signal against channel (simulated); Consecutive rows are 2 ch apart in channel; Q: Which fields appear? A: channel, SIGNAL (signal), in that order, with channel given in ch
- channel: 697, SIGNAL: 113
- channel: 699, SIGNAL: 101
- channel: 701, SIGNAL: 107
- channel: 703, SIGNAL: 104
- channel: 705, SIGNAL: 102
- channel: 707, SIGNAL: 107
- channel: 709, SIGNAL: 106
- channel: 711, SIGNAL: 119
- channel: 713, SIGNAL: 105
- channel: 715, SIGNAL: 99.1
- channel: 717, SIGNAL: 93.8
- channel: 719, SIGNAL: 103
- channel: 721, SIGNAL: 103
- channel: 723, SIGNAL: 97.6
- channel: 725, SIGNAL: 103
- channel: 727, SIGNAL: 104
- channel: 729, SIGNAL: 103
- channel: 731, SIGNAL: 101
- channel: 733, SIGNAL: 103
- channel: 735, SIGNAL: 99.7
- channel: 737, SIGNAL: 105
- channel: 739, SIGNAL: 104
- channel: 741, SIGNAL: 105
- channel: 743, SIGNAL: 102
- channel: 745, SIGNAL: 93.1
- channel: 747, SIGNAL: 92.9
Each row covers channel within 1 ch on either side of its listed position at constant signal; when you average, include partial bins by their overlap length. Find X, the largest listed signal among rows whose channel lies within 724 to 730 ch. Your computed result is 104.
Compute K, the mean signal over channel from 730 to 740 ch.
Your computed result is 103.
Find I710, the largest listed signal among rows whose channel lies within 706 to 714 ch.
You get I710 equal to 119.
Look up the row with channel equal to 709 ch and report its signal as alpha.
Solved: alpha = 106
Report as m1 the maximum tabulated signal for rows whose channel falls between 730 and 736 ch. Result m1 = 103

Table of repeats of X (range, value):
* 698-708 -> 107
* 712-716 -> 105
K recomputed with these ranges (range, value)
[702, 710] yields 105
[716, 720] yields 98.4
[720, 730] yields 102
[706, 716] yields 107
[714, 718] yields 96.4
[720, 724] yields 100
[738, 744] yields 104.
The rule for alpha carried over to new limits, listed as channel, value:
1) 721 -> 103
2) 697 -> 113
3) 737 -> 105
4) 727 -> 104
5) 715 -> 99.1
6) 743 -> 102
